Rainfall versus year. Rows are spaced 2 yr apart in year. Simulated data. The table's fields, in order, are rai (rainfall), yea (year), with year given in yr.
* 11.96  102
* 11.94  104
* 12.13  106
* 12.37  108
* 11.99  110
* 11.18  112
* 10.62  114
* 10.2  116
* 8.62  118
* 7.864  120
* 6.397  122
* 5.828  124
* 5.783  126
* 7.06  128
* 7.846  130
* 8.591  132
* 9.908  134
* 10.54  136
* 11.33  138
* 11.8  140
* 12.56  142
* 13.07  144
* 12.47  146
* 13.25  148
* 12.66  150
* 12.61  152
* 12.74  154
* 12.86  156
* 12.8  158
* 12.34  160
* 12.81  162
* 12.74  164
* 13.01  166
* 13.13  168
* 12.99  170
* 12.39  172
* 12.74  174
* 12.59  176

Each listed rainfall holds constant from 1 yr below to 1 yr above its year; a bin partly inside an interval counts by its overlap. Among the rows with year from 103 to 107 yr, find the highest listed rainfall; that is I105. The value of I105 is 12.13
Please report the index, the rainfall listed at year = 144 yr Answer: 13.07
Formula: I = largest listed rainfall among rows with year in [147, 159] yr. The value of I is 13.25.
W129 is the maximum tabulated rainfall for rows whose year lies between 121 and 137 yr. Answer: 10.54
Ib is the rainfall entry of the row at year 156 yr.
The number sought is 12.86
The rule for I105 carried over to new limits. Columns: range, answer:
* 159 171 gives 13.13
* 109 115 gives 11.99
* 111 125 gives 11.18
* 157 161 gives 12.8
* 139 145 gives 13.07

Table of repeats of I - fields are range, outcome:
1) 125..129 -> 7.06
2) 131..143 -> 12.56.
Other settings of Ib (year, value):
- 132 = 8.591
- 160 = 12.34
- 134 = 9.908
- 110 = 11.99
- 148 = 13.25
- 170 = 12.99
